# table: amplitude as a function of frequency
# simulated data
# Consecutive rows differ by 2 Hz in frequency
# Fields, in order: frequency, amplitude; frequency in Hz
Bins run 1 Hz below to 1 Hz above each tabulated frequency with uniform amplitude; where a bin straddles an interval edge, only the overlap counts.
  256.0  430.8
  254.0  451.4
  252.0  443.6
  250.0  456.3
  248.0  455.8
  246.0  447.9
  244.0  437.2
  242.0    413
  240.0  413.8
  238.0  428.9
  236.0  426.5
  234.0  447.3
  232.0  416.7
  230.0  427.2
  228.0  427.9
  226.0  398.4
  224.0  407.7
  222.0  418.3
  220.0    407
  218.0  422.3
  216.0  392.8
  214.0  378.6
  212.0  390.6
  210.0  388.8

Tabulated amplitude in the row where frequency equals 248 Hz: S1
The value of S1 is 455.8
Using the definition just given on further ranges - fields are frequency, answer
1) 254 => 451.4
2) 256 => 430.8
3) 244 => 437.2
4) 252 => 443.6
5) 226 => 398.4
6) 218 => 422.3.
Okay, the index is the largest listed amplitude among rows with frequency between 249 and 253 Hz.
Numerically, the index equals 456.3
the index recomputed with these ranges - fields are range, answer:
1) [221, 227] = 418.3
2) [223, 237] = 447.3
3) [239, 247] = 447.9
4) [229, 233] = 427.2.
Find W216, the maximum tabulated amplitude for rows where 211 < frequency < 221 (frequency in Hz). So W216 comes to 422.3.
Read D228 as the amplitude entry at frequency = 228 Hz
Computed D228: 427.9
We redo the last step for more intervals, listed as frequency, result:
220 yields 407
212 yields 390.6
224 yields 407.7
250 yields 456.3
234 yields 447.3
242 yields 413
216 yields 392.8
